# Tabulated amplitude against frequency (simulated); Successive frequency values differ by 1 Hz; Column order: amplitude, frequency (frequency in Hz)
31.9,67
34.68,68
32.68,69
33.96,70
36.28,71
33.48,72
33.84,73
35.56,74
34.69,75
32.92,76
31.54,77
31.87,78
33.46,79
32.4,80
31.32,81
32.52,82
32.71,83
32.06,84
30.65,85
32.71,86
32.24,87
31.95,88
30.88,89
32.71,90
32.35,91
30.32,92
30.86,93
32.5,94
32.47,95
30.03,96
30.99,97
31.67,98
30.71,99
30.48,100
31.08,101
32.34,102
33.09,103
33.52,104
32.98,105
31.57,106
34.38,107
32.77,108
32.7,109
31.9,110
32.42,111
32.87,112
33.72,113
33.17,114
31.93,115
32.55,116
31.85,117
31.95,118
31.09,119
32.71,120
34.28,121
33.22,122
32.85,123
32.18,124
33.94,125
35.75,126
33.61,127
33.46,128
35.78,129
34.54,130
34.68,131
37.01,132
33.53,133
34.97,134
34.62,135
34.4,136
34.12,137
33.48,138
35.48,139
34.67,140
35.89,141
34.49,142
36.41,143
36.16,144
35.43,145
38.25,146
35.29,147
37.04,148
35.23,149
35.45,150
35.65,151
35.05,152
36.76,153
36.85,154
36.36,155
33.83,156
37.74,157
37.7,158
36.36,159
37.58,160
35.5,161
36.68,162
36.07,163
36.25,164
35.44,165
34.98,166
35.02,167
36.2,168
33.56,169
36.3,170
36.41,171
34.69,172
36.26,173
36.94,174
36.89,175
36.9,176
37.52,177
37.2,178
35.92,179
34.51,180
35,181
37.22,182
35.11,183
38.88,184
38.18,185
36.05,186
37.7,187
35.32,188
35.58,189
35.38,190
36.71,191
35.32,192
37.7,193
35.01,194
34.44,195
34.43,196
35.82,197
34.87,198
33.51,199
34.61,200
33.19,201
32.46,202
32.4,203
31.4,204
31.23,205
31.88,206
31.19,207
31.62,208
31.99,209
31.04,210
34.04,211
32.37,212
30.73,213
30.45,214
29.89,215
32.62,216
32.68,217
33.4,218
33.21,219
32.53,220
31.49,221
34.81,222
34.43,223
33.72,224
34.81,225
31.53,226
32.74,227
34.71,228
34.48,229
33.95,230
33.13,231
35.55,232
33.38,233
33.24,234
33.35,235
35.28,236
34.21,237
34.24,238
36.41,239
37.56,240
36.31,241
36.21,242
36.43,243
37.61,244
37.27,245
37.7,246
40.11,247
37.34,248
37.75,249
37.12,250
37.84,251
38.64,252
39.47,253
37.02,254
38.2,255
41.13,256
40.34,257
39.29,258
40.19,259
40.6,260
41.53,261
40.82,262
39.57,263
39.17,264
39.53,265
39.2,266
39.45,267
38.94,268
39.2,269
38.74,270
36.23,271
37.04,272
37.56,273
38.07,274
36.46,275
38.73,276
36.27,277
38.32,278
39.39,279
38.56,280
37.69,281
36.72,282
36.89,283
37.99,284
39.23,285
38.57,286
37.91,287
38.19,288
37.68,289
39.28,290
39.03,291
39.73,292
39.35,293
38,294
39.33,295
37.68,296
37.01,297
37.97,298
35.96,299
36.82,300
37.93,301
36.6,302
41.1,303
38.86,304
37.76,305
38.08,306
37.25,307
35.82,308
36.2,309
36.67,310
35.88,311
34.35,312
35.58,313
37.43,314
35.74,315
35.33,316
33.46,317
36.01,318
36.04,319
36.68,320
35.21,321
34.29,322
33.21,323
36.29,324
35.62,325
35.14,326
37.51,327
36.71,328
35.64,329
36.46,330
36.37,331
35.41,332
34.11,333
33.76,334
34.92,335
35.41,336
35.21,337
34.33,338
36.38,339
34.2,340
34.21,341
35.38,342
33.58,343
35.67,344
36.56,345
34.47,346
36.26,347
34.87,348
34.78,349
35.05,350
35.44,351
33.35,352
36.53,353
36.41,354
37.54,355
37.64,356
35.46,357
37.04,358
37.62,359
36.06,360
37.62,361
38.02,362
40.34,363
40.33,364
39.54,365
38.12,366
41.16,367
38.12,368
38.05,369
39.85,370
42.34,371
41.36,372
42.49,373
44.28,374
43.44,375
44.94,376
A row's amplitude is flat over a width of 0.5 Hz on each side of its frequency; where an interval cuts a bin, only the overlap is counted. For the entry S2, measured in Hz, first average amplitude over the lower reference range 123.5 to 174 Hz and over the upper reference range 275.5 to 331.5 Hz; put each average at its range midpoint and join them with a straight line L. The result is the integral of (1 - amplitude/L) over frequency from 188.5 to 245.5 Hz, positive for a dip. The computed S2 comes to 3.7 Hz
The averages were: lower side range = 35.5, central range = 33.9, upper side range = 37.1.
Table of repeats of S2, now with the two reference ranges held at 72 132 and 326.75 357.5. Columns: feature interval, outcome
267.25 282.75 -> -1.4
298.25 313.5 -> -0.9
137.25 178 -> -3.3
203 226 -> 1.1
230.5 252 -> -1.2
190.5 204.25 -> -0.3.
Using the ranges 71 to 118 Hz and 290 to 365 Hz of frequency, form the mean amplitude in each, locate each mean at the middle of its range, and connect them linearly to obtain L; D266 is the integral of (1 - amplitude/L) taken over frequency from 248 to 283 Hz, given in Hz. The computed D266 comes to -3.3 Hz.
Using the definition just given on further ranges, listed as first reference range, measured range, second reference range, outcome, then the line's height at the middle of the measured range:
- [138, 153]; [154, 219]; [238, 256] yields 2.9 Hz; 36.5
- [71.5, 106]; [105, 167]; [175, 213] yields -2.4 Hz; 33.3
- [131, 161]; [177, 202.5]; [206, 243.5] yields -0.9 Hz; 34.5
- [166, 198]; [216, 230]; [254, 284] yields 1.5 Hz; 37.3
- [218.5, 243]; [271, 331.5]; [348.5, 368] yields -2.0 Hz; 35.9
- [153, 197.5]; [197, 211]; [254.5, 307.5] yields 1.6 Hz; 36.8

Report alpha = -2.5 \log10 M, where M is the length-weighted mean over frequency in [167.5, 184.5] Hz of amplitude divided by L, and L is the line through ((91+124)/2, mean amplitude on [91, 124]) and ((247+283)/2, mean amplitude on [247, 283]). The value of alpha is -0.037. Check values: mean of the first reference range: 32.2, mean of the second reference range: 38.6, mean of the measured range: 36.2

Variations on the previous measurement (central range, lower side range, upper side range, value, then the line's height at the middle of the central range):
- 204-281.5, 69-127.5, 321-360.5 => -0.05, 34.3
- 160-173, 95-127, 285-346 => -0.07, 33.6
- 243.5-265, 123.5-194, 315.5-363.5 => -0.10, 35.7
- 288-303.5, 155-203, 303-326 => -0.06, 36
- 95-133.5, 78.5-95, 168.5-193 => 0.01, 33.2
